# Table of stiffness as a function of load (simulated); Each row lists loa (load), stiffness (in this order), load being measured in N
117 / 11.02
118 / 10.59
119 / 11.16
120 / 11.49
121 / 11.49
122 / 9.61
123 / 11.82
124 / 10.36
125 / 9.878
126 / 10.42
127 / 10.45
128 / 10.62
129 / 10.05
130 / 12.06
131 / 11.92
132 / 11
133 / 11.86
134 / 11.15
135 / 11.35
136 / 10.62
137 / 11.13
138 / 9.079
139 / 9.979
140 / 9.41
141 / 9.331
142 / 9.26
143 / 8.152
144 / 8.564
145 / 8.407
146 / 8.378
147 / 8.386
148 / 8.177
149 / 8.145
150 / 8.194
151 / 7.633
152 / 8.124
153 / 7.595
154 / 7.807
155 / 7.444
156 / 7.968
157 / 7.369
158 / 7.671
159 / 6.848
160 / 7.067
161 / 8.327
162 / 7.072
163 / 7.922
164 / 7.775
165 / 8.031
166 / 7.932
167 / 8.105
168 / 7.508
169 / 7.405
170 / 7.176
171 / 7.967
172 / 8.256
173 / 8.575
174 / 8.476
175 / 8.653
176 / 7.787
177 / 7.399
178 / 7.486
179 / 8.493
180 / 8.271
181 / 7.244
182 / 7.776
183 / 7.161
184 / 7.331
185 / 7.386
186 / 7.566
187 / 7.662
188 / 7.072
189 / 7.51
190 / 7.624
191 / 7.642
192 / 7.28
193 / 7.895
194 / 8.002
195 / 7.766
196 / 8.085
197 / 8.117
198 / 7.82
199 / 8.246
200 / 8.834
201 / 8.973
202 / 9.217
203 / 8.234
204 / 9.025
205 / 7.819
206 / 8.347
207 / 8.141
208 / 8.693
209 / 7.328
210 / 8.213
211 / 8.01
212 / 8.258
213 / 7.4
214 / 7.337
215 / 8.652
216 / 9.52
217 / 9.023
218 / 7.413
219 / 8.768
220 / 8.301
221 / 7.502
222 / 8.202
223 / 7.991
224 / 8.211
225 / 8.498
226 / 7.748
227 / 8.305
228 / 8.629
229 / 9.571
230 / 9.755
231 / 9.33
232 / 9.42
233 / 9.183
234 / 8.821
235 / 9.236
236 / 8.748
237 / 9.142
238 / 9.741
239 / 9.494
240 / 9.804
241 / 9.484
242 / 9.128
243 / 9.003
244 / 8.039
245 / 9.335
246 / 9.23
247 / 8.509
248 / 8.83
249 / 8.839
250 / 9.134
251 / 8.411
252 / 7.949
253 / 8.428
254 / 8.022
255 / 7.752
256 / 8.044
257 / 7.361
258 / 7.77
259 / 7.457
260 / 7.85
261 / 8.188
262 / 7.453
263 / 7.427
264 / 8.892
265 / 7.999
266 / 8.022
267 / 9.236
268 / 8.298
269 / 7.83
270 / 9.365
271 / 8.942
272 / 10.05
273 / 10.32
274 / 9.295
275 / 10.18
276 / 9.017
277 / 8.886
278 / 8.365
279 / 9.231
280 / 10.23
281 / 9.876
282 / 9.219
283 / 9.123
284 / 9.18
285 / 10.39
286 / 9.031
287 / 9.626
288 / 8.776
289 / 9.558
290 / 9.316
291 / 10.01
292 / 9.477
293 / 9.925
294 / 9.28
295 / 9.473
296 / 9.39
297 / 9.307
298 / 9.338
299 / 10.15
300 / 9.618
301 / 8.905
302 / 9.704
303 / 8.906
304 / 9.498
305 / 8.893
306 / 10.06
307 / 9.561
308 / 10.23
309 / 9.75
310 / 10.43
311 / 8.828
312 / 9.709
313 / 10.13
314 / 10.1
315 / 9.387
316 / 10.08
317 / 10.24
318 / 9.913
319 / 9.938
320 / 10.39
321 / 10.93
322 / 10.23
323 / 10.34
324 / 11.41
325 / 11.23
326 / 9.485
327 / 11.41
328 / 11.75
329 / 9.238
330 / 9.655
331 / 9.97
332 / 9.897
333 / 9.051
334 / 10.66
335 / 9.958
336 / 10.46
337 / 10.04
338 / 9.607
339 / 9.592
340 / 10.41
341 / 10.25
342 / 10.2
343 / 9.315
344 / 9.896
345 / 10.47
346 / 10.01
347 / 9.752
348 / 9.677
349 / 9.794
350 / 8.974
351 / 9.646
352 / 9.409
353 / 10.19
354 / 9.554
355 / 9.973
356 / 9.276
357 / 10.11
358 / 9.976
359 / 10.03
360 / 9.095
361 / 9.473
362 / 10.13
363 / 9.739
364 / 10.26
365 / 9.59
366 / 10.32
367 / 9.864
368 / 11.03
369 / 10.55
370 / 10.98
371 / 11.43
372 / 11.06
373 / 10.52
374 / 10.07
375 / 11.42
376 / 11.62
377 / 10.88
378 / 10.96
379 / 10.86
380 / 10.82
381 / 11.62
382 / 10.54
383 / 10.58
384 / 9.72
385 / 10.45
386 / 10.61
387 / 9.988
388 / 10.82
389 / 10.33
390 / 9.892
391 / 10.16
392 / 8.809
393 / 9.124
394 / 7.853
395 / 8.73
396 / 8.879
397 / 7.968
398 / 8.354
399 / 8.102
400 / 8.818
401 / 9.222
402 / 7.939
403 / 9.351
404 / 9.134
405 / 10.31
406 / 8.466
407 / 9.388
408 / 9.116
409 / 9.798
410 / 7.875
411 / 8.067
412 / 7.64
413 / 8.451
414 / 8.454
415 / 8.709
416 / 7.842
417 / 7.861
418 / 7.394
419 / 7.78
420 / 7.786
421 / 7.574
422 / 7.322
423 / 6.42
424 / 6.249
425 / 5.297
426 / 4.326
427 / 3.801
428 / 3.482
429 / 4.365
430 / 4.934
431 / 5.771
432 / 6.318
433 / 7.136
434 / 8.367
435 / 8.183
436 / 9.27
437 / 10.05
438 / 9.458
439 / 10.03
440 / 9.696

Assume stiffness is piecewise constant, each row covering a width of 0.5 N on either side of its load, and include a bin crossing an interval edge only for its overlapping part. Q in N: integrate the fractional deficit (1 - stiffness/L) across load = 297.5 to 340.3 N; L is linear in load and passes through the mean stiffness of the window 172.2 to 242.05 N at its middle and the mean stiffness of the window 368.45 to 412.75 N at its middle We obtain -3.71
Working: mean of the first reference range 8.31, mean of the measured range 9.98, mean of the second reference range 9.74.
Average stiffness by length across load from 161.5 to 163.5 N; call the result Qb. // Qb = 7.5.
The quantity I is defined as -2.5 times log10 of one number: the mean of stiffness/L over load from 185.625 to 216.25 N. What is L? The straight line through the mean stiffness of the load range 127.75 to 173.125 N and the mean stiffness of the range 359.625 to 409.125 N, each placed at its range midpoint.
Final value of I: 0.12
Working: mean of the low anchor 8.75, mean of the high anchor 9.9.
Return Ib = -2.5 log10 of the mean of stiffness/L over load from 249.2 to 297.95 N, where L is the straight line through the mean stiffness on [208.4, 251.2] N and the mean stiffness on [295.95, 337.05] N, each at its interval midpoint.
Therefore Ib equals 0.05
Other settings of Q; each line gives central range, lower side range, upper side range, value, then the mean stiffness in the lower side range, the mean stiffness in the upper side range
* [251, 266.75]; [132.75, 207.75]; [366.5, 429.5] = 1.0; 8.22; 8.93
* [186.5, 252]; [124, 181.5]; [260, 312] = 3.8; 8.74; 9.25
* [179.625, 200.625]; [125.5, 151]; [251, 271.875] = 3.2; 9.8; 8.16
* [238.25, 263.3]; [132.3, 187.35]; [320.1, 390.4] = 2.0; 8.3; 10.2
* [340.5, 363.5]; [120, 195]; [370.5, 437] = -3.0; 8.64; 8.65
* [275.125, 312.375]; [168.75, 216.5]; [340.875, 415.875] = -2.2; 7.98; 9.73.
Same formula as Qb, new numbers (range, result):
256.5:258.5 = 7.57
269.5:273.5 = 9.67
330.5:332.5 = 9.93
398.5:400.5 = 8.46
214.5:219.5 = 8.68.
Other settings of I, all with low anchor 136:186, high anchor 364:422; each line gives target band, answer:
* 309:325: -0.128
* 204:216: 0.035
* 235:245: -0.076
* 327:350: -0.095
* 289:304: -0.069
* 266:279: -0.042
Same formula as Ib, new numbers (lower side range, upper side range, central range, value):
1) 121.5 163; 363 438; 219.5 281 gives 0.04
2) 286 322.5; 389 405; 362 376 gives -0.15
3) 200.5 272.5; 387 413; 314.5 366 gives -0.14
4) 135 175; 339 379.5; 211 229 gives 0.08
